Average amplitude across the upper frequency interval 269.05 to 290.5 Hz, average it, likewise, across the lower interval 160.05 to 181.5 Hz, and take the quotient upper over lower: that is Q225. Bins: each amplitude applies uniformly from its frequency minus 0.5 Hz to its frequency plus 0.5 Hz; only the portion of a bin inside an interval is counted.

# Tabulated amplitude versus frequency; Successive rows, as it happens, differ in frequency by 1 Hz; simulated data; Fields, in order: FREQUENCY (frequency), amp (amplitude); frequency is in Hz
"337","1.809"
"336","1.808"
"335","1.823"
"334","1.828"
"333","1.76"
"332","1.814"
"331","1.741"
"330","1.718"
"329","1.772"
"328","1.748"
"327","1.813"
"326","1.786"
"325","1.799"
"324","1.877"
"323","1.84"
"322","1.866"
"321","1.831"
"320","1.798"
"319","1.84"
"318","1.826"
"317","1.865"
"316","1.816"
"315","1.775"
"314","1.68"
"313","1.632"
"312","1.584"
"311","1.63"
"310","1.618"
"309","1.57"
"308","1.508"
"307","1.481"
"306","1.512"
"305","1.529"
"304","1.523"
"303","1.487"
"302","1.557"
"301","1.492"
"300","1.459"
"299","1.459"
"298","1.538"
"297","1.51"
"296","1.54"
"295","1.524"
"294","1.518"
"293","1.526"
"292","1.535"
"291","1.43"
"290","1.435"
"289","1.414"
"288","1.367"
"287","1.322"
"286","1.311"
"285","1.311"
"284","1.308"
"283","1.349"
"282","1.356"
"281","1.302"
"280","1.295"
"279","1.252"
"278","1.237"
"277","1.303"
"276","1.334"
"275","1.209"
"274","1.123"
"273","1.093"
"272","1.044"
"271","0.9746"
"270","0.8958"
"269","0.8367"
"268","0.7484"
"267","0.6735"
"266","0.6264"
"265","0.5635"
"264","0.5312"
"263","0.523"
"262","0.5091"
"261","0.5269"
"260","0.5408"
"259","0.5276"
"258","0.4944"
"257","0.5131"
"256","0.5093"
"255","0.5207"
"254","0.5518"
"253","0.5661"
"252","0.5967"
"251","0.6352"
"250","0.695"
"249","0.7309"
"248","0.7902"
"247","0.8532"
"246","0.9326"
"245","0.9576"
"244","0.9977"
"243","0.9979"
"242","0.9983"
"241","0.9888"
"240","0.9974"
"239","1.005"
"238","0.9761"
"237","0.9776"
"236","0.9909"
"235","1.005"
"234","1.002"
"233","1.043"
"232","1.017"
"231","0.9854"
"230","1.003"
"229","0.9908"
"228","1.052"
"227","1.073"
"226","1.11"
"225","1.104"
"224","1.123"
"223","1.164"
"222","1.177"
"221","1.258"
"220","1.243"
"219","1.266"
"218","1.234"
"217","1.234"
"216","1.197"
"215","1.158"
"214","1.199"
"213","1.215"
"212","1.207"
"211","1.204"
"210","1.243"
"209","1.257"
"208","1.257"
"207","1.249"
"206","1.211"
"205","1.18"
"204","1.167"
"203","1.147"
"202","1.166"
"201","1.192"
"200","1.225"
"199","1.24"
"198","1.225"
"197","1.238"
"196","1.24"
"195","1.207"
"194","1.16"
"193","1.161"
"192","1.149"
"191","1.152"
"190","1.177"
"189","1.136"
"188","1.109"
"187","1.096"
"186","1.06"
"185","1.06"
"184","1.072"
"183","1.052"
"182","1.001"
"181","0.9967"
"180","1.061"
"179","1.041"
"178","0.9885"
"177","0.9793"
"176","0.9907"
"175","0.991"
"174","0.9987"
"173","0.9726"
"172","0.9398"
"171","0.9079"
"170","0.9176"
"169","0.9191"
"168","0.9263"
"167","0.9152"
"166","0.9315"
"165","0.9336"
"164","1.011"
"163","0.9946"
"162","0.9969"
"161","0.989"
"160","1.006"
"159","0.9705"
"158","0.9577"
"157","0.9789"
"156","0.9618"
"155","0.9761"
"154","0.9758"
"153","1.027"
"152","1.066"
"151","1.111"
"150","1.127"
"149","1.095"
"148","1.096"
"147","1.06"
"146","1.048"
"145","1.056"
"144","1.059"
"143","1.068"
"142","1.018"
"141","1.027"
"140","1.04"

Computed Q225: 1.3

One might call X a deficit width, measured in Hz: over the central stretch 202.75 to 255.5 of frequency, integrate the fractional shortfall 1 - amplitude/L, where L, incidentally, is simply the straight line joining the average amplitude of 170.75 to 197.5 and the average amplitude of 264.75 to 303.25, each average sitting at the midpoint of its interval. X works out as 5.6 Hz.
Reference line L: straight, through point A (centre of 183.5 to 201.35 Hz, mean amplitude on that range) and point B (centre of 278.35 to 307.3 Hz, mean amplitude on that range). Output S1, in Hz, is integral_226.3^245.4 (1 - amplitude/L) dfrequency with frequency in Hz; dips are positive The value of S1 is 4.1 Hz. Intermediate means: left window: 1.16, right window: 1.43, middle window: 1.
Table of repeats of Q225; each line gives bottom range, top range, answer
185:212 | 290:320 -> 1.34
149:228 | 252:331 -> 1.19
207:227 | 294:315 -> 1.29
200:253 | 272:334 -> 1.45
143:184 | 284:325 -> 1.58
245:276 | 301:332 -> 2.34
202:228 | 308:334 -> 1.47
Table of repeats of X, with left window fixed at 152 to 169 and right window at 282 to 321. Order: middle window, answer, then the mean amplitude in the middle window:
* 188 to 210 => -1.31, 1.2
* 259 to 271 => 6.47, 0.644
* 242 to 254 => 4.80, 0.794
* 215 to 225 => 0.09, 1.2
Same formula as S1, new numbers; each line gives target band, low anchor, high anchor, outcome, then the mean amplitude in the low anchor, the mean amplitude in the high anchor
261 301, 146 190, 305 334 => 9.7 Hz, 1.01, 1.73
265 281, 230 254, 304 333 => 2.6 Hz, 0.897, 1.72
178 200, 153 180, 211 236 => -1.9 Hz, 0.971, 1.13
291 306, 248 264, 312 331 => -1.7 Hz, 0.569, 1.79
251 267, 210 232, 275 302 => 9.2 Hz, 1.15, 1.4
